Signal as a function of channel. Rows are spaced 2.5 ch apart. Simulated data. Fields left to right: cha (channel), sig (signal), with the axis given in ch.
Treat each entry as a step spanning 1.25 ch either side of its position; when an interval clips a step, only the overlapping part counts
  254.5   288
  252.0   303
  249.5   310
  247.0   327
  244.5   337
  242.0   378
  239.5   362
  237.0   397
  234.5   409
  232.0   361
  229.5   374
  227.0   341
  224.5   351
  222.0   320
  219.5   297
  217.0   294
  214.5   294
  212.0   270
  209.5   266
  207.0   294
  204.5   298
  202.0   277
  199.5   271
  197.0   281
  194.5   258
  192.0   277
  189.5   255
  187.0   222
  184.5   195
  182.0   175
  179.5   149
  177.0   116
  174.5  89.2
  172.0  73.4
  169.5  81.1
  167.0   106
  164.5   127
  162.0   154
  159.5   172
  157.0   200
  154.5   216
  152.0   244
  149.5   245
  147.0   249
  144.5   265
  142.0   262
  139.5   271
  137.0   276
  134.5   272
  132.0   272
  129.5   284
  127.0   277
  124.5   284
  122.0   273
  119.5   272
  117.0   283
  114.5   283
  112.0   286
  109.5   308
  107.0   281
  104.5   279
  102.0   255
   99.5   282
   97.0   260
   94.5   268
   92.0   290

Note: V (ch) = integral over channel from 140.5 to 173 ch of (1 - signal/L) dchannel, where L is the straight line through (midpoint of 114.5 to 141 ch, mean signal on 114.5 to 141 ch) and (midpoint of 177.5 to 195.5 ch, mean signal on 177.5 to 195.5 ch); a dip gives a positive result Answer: 8.2 ch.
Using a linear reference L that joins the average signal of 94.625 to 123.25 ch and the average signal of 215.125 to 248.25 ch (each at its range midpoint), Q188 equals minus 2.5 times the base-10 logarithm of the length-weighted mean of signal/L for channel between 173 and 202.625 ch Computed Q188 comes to 0.47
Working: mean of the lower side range 278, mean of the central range 211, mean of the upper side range 349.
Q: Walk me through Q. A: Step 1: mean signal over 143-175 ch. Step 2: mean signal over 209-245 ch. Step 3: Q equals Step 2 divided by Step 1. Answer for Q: 1.9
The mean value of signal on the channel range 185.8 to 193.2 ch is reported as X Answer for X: 251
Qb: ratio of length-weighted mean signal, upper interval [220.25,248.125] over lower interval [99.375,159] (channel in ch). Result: 1.35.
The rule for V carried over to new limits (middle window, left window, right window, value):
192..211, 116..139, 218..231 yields 2.6 ch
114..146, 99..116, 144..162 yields -3.0 ch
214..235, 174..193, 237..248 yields -2.1 ch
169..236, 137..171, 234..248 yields 9.7 ch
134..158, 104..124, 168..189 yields -4.1 ch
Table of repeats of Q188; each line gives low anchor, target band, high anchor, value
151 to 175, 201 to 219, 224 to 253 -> -0.04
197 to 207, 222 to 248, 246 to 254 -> -0.20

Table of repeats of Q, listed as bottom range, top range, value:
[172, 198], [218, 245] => 1.83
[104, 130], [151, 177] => 0.51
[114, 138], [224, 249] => 1.31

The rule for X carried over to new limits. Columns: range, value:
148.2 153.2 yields 245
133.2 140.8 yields 273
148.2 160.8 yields 215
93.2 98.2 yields 264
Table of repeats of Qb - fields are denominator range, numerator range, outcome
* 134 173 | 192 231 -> 1.49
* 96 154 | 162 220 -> 0.79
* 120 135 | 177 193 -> 0.74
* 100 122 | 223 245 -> 1.31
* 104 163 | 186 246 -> 1.21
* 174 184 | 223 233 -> 2.54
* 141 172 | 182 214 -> 1.39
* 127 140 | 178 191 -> 0.72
